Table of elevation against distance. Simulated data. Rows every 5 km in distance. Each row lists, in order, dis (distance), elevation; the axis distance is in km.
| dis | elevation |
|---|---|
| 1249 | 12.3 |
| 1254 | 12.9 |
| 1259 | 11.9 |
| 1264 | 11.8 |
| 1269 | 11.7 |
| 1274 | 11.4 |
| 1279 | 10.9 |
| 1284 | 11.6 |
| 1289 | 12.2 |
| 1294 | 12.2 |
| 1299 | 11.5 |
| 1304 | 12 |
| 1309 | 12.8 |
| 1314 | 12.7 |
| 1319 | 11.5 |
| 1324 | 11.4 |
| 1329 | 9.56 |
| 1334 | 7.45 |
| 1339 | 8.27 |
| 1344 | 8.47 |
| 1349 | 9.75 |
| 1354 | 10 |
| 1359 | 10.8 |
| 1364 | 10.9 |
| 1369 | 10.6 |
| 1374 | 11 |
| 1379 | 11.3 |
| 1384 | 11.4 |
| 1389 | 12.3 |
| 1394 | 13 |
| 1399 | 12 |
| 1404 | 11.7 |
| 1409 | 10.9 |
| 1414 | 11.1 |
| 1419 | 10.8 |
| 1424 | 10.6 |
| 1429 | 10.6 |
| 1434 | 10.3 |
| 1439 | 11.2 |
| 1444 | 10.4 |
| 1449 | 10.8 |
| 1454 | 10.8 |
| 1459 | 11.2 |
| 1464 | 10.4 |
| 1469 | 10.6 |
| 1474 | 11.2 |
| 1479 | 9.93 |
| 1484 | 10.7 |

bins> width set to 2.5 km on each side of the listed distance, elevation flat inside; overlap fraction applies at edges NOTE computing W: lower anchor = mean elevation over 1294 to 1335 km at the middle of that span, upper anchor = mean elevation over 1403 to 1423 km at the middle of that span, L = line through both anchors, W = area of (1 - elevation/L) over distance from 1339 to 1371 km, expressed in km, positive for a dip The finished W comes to 3.6 km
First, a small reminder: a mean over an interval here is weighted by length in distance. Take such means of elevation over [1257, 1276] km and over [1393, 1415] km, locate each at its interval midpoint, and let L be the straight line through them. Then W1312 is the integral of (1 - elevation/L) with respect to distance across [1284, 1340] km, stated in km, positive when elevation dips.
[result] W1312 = 2.6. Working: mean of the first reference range 11.7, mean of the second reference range 11.7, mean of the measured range 11.2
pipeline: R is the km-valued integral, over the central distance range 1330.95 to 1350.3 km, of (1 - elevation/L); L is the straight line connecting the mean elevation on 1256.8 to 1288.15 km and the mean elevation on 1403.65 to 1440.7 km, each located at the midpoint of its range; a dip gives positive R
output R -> 4.8 km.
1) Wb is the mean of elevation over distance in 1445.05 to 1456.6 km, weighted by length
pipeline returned 10.8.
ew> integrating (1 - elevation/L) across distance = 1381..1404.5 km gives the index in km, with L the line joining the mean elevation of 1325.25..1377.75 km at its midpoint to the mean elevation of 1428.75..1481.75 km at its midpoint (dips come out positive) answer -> -4.6 km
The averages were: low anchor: 9.76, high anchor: 10.7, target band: 12.1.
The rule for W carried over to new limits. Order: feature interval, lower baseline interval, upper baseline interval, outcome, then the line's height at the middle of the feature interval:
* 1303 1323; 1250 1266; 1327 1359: -4.0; 10.2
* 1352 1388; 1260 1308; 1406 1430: 0.7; 11.2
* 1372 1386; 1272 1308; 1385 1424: 0.5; 11.6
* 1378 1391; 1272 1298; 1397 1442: -0.6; 11.2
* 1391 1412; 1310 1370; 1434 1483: -2.9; 10.4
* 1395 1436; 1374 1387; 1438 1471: -0.1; 11.1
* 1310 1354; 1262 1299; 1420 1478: 5.4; 11.4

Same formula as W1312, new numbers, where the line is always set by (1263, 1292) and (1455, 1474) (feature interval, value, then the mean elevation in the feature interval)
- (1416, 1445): 0.7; 10.7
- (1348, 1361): 1.2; 10.2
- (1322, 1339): 3.2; 9.24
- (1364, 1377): 0.4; 10.8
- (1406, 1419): 0.0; 11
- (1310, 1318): -0.7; 12.5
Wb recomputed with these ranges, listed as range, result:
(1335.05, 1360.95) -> 9.32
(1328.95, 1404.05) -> 10.5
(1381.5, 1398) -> 12.2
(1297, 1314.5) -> 12.2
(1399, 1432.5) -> 11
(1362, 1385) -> 11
